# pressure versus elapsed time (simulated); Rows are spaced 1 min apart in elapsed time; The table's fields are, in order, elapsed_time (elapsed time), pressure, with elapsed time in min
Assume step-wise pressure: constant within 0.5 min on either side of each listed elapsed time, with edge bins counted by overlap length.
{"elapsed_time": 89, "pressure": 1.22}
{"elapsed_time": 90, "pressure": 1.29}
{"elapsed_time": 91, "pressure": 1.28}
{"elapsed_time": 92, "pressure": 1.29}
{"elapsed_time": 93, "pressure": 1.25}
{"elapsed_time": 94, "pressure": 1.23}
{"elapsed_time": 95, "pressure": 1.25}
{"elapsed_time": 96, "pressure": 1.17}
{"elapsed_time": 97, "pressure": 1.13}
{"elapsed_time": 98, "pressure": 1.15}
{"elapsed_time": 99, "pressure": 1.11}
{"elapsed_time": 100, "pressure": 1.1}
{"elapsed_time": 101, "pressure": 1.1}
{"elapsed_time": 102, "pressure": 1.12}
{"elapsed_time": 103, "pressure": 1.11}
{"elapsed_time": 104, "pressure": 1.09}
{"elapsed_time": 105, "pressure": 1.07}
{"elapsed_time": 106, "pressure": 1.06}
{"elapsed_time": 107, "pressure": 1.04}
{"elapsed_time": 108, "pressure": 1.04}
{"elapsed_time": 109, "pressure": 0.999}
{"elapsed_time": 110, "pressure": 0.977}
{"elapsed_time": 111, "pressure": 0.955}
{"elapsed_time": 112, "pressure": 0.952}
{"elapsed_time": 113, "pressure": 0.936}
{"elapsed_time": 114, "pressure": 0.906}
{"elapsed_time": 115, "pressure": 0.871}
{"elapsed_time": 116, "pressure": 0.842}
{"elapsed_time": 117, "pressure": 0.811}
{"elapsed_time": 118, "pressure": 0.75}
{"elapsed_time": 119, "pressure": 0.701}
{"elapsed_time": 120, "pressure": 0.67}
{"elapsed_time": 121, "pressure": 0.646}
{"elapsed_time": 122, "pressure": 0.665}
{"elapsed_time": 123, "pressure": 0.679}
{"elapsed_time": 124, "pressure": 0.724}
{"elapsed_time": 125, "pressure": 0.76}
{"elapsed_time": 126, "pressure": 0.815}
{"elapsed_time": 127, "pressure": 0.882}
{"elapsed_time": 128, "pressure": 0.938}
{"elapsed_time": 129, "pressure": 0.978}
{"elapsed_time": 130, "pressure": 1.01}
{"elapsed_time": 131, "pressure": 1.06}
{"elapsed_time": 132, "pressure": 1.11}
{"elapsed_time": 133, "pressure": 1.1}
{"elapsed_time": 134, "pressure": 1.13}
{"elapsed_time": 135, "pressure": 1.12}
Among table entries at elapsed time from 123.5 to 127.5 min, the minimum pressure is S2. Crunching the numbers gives 0.724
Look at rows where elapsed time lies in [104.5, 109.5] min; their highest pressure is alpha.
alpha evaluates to 1.07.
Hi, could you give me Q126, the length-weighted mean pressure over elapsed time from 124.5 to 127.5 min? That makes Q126 0.819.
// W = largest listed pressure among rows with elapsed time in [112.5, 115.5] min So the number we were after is 0.936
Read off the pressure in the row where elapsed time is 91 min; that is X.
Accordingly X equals 1.28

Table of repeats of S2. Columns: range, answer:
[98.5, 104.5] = 1.09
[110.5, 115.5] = 0.871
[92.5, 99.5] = 1.11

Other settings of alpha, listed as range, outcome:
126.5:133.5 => 1.11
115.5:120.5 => 0.842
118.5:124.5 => 0.724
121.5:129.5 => 0.978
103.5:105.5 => 1.09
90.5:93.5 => 1.29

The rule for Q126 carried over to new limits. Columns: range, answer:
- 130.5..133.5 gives 1.09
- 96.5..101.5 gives 1.12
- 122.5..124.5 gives 0.702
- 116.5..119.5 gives 0.754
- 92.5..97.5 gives 1.21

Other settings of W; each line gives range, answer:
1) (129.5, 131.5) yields 1.06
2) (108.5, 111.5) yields 0.999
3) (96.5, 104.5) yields 1.15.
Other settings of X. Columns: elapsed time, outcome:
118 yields 0.75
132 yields 1.11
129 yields 0.978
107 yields 1.04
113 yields 0.936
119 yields 0.701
